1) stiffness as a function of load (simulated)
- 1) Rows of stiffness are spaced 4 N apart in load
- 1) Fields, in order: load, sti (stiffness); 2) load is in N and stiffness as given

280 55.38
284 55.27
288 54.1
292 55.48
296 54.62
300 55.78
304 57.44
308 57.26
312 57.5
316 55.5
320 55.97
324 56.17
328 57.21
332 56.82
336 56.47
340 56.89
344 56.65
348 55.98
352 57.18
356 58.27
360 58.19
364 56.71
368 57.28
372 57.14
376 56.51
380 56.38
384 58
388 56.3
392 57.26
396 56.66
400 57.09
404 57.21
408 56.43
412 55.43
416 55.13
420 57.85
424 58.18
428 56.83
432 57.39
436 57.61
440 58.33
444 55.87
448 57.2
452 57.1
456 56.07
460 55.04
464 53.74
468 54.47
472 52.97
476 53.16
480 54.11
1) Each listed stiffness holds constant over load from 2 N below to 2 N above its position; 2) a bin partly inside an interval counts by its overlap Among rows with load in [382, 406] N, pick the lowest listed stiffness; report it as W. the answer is 56.3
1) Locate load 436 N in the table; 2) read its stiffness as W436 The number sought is 57.61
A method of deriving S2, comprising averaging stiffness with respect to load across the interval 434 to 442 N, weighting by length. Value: 58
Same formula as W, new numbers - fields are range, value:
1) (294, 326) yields 54.62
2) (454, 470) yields 53.74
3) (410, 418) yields 55.13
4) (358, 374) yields 56.71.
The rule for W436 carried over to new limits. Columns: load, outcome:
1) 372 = 57.14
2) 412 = 55.43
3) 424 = 58.18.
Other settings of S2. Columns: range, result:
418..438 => 57.6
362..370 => 57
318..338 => 56.5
